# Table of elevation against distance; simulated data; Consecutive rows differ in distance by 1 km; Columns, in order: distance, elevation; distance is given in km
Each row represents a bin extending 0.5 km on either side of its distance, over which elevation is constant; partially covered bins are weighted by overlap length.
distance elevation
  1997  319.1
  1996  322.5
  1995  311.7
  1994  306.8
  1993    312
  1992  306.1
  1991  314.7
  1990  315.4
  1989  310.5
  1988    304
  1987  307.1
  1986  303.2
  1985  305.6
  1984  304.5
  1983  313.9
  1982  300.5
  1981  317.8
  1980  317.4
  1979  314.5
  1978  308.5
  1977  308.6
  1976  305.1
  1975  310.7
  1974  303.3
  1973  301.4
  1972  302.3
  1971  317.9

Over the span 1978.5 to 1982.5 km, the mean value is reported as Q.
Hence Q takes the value 313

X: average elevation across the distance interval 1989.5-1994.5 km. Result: 311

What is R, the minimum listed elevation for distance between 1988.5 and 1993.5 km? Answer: 306.1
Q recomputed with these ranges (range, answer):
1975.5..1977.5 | 307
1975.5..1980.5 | 311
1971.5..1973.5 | 302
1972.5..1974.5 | 302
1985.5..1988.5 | 305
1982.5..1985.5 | 308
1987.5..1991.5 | 311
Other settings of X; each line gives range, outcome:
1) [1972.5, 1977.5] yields 306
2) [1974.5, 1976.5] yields 308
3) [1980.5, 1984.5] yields 309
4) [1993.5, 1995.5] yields 309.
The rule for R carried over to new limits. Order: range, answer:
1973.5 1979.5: 303.3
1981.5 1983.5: 300.5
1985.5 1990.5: 303.2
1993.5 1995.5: 306.8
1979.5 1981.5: 317.4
